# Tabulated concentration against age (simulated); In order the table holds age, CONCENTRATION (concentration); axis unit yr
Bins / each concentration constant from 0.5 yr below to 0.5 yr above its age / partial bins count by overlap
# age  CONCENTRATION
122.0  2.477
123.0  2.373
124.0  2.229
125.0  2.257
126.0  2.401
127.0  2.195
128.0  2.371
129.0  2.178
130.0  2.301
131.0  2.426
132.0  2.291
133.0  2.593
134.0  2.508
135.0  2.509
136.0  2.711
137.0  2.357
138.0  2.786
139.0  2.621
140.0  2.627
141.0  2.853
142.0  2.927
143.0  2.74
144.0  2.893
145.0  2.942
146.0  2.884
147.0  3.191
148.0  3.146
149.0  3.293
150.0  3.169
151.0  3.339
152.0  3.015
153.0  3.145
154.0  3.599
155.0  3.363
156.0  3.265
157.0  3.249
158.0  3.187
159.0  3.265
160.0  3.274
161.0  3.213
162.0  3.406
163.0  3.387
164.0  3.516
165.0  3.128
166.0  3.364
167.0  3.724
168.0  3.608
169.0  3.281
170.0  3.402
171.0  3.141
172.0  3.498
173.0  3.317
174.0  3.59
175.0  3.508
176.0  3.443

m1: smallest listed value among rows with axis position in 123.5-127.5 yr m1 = 2.195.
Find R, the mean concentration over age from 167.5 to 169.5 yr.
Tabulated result 3.44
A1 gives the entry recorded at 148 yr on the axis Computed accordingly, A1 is 3.146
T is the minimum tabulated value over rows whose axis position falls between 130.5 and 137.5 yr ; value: 2.291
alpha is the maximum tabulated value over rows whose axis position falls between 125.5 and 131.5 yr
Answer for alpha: 2.426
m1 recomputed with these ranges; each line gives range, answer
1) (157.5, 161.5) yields 3.187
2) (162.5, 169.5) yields 3.128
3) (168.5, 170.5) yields 3.281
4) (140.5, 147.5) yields 2.74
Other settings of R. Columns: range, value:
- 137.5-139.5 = 2.7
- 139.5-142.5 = 2.8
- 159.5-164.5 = 3.36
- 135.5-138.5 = 2.62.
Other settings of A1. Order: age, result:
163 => 3.387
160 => 3.274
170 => 3.402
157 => 3.249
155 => 3.363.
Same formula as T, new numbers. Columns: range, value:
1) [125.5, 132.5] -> 2.178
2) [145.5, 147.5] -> 2.884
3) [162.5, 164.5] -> 3.387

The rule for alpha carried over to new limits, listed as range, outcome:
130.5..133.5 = 2.593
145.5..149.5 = 3.293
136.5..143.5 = 2.927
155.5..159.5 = 3.265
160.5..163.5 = 3.406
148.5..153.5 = 3.339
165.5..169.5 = 3.724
